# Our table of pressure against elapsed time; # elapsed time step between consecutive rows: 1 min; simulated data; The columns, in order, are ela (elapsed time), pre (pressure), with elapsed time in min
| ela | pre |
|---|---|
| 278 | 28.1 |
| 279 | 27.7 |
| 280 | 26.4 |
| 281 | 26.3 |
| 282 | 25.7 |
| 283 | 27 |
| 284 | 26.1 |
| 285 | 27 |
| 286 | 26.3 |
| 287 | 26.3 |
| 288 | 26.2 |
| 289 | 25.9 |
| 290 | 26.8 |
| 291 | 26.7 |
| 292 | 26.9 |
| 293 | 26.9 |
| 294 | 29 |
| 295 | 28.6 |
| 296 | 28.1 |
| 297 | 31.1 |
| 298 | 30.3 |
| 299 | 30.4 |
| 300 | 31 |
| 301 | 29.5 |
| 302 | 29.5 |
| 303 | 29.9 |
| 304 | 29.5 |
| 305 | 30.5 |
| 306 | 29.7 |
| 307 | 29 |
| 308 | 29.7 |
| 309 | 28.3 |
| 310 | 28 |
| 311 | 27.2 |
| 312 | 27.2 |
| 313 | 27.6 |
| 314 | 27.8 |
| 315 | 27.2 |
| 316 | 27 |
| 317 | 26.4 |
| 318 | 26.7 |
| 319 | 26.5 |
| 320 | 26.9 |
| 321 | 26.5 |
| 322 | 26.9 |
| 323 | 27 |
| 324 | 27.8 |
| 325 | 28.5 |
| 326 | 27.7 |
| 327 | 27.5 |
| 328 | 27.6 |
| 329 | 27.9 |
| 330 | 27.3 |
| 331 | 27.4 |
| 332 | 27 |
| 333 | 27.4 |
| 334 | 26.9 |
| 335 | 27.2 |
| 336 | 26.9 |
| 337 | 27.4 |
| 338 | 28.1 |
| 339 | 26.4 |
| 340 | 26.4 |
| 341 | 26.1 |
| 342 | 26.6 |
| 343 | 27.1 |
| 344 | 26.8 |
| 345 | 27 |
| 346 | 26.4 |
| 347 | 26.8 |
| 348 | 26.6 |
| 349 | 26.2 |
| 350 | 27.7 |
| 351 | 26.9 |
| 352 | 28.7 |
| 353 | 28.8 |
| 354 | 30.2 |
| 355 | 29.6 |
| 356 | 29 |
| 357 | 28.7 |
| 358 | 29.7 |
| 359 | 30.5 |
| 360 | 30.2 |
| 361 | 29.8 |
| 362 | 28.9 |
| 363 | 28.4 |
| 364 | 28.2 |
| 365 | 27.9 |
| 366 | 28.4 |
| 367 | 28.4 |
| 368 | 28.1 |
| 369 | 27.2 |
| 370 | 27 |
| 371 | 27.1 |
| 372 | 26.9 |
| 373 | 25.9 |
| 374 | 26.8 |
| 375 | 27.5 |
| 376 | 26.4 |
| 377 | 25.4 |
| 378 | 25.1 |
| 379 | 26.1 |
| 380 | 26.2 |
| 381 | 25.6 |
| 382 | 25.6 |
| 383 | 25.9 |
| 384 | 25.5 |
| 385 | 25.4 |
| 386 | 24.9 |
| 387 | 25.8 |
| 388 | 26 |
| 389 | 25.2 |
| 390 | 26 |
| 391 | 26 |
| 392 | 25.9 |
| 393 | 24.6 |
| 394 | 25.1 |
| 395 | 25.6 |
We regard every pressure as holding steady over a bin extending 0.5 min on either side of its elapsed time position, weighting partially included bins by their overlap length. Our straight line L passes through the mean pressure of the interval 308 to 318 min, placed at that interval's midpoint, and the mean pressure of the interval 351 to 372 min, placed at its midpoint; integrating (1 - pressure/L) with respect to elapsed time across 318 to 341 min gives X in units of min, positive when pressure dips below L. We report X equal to 0.6 min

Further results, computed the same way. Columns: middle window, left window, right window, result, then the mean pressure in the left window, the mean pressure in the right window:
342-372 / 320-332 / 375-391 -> -1.8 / 27.4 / 25.7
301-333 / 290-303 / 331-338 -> 0.2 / 29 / 27.2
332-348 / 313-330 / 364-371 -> 0.3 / 27.3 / 27.8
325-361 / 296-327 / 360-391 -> -0.2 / 28.4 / 26.8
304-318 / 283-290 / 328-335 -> -0.6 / 26.4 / 27.3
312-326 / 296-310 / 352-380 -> 1.0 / 29.7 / 28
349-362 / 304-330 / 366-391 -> -1.1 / 27.8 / 26.3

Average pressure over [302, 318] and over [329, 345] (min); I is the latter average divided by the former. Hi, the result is 1.0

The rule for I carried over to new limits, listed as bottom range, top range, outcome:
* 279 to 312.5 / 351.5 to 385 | 0.98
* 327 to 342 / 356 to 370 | 1.06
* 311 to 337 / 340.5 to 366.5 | 1.03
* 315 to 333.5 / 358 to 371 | 1.05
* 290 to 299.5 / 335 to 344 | 0.94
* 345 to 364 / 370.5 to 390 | 0.91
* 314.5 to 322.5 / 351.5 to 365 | 1.09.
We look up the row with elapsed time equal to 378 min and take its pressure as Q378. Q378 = 25.1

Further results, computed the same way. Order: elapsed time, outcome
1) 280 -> 26.4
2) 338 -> 28.1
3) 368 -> 28.1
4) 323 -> 27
